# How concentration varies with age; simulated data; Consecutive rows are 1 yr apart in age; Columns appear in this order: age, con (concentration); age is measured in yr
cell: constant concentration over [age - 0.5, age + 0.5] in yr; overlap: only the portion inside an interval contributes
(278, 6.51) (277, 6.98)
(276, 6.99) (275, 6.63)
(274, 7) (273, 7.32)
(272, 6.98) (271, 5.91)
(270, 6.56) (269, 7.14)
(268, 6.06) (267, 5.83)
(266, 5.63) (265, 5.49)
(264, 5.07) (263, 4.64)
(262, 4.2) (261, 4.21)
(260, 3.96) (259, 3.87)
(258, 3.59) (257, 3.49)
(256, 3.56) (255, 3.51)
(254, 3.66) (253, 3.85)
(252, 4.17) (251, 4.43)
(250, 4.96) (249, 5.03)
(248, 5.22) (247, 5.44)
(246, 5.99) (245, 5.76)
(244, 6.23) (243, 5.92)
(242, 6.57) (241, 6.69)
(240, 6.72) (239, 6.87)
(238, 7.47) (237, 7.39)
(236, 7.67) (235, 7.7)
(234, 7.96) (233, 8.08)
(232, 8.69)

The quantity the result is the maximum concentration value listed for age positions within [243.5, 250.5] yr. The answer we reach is 6.23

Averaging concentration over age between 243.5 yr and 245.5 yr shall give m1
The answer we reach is 6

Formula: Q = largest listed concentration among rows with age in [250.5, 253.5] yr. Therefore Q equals 4.43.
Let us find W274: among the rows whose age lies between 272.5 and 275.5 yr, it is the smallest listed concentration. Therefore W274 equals 6.63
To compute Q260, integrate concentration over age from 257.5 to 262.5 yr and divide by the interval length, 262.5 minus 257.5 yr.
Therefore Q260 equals 3.97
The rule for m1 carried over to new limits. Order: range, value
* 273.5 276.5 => 6.87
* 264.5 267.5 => 5.65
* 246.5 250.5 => 5.16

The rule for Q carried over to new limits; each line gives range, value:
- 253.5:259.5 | 3.87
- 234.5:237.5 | 7.7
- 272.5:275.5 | 7.32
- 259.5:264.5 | 5.07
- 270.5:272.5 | 6.98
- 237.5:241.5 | 7.47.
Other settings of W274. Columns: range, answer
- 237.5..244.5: 5.92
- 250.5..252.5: 4.17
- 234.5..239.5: 6.87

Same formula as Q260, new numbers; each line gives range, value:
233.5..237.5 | 7.68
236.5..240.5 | 7.11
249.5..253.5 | 4.35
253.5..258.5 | 3.56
